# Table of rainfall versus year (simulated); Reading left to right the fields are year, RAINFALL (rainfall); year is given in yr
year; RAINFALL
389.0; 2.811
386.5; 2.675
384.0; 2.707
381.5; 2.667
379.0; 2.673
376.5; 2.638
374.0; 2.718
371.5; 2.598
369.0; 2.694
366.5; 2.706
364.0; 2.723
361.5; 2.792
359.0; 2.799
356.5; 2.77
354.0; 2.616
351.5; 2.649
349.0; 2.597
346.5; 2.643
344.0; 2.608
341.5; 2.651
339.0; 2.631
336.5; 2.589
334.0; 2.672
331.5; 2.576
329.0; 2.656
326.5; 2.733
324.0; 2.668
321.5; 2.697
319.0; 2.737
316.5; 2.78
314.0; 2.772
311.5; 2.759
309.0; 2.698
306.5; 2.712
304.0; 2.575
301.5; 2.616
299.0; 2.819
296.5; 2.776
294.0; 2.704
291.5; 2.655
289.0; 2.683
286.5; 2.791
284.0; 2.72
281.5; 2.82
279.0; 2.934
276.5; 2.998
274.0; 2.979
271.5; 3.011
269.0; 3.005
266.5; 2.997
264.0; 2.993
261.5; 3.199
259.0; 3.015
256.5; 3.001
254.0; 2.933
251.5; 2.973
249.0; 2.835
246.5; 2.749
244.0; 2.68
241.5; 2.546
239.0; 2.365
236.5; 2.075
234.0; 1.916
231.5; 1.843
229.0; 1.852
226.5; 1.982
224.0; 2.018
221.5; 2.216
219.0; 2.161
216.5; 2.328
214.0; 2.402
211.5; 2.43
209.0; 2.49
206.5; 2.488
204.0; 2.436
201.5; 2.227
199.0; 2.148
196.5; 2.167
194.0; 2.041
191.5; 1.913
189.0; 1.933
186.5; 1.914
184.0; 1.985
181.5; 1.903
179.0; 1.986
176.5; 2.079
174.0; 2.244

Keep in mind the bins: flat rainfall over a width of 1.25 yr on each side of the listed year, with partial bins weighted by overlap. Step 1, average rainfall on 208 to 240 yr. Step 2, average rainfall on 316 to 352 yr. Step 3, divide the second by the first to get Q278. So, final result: 1.2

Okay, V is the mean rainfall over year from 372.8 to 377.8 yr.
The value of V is 2.68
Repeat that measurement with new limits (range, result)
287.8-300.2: 2.73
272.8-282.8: 2.93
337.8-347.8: 2.63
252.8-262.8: 3.04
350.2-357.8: 2.68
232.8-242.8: 2.23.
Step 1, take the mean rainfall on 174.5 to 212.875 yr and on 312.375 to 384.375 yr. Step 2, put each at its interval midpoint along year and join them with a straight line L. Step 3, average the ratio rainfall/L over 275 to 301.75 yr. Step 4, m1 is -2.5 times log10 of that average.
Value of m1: -0.13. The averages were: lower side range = 2.15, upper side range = 2.68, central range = 2.78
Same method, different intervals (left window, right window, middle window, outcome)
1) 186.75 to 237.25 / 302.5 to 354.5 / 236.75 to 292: -0.19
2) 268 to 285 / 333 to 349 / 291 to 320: 0.03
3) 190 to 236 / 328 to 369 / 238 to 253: -0.18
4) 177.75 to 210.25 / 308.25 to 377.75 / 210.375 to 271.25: -0.10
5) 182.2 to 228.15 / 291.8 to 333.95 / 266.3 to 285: -0.16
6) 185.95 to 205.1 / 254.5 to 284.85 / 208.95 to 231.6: 0.10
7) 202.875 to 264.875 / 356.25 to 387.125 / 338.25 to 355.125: 0.01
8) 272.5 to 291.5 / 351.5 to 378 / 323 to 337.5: 0.04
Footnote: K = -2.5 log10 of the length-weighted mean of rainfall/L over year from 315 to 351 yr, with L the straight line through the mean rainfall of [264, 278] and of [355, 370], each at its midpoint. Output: 0.07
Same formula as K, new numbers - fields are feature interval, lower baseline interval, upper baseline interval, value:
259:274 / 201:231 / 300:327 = -0.218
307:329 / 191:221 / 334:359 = -0.062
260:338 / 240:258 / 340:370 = -0.012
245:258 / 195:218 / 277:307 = -0.137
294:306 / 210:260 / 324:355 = -0.061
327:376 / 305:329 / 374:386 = 0.012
